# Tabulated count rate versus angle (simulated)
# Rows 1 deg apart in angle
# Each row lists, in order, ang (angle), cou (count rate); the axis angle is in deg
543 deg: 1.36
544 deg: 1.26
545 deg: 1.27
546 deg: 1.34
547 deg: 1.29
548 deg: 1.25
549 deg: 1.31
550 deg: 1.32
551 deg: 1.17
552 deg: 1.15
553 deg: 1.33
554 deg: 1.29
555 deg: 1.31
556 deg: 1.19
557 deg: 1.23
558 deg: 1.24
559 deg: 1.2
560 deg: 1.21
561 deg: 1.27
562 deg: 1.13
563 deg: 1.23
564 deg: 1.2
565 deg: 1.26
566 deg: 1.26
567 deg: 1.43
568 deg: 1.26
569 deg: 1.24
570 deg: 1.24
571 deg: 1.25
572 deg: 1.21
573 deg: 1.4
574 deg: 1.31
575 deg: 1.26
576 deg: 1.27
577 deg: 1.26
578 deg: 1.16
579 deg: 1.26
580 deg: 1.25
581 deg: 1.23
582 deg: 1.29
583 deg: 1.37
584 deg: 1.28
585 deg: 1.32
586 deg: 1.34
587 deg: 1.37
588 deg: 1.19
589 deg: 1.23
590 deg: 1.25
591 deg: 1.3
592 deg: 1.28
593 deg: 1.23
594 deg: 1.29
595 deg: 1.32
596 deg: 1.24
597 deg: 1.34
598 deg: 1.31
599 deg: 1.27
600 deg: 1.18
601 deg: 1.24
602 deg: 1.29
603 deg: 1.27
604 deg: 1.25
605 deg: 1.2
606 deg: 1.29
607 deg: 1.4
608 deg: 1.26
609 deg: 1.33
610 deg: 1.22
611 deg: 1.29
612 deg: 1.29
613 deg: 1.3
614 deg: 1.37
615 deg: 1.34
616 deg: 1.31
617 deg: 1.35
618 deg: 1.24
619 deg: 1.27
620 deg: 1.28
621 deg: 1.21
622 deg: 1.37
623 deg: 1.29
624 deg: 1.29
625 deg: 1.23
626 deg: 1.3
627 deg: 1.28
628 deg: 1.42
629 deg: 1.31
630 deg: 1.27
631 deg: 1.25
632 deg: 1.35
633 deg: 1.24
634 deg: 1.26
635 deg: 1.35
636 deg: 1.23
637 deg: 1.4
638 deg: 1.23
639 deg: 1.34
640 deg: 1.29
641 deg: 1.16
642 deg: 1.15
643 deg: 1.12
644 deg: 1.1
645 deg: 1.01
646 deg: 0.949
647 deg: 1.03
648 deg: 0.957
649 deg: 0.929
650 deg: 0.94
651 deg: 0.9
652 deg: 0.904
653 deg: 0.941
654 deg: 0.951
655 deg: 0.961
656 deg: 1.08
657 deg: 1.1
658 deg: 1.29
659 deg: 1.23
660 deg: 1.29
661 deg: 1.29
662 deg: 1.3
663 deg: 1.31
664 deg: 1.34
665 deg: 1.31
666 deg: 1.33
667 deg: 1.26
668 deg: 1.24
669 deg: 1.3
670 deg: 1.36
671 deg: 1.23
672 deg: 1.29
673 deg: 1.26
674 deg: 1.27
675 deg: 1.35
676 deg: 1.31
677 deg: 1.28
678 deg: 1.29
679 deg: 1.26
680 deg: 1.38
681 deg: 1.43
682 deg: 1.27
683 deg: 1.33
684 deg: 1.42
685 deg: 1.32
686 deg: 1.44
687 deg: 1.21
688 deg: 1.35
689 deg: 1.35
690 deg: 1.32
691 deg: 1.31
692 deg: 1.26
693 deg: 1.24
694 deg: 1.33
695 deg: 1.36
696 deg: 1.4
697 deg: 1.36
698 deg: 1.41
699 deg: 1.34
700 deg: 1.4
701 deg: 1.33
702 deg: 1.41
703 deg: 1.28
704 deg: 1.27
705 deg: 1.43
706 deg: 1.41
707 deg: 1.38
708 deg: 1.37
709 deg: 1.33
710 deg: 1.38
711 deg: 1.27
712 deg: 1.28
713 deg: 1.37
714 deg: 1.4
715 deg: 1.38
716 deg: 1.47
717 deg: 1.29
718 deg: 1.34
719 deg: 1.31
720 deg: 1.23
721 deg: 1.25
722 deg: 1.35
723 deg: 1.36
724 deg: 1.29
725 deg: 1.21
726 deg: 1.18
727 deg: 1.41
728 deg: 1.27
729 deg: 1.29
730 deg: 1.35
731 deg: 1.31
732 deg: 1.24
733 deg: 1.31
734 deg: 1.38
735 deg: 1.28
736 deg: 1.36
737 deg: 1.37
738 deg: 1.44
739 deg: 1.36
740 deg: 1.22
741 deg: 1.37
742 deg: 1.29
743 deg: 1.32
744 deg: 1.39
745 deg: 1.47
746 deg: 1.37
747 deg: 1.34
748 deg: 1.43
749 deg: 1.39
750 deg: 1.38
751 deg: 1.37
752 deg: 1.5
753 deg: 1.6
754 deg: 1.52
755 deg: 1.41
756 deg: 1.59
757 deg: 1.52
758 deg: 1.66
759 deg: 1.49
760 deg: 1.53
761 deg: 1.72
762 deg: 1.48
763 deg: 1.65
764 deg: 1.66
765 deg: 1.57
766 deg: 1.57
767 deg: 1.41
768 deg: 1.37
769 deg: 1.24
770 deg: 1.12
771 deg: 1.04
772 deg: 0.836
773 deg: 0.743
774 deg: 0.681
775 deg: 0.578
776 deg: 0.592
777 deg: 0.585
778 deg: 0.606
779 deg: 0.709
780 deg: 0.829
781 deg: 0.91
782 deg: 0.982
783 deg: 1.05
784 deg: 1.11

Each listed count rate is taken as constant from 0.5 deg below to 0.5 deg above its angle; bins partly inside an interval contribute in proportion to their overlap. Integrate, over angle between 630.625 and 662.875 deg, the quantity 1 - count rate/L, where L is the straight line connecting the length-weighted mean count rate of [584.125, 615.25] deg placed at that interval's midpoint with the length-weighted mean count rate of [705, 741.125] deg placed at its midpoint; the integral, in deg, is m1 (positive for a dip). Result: 3.91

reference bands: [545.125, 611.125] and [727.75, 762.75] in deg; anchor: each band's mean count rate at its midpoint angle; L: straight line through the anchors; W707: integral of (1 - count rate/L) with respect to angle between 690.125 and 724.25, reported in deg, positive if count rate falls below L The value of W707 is 0.9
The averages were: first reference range 1.27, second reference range 1.41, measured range 1.34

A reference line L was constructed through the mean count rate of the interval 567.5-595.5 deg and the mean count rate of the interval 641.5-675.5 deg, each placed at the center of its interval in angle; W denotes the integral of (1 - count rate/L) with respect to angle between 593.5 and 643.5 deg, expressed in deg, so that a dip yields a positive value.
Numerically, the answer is -2.7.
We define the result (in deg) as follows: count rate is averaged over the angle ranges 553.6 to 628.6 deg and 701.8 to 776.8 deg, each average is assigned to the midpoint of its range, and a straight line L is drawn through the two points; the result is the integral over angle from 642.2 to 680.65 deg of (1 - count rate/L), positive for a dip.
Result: 3.7 deg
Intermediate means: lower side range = 1.28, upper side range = 1.33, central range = 1.18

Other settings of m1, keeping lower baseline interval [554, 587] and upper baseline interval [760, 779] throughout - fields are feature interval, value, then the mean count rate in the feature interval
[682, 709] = -3.7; 1.35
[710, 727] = -2.2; 1.32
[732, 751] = -3.4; 1.36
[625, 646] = -0.4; 1.25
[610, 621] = -0.5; 1.3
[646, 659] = 2.2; 1.01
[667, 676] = -0.7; 1.29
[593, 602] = -0.2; 1.27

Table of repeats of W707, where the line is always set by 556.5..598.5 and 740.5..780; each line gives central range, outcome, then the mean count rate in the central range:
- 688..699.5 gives -0.5 deg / 1.34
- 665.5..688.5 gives -0.7 deg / 1.31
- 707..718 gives -0.7 deg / 1.35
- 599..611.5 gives 0.0 deg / 1.27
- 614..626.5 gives -0.2 deg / 1.29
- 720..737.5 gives -0.4 deg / 1.3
